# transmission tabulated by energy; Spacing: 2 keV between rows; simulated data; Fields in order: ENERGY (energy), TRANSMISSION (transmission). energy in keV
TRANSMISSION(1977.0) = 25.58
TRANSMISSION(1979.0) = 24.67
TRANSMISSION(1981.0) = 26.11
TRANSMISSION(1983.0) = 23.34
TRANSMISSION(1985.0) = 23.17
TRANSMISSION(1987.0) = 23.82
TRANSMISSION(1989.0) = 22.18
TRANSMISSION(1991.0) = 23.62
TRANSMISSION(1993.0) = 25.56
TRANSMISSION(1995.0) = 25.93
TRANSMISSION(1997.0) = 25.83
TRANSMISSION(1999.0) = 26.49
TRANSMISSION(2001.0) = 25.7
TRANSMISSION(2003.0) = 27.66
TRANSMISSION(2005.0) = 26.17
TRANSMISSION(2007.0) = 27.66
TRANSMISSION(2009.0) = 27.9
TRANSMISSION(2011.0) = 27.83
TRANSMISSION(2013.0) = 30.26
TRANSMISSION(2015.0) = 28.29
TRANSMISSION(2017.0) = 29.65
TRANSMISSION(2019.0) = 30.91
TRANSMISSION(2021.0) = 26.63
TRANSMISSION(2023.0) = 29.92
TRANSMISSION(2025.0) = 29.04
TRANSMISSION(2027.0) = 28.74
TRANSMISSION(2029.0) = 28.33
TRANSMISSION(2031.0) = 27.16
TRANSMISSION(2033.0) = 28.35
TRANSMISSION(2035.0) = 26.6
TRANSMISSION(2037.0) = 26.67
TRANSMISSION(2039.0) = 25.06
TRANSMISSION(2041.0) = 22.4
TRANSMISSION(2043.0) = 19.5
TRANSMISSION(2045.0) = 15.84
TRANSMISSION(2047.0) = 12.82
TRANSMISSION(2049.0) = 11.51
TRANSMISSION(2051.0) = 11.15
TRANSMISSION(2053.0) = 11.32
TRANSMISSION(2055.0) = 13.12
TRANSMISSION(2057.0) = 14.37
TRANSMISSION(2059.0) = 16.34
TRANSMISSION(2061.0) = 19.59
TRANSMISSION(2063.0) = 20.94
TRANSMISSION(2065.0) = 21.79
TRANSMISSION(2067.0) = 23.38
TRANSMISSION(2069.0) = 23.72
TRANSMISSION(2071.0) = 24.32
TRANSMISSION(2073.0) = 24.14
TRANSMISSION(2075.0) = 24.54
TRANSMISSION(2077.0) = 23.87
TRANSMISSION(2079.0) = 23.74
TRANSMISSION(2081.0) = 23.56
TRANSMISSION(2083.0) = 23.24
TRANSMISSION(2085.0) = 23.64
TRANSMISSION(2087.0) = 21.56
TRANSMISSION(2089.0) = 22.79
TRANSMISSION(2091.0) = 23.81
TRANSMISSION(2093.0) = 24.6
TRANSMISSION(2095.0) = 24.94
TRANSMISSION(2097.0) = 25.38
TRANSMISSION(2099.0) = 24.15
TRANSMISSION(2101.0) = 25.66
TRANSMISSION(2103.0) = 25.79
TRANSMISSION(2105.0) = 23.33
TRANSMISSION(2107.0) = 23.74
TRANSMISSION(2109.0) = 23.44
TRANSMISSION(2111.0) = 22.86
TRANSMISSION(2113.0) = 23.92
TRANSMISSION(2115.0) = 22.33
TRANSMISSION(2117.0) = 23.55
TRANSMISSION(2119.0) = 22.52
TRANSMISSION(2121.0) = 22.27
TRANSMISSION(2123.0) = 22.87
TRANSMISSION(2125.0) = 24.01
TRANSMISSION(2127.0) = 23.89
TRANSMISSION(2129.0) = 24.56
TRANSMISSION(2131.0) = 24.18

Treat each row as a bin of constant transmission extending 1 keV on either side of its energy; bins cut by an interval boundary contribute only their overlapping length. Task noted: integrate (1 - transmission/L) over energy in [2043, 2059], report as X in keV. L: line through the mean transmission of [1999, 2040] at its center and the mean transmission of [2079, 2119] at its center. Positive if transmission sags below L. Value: 7.8 keV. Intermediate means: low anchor 27.9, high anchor 23.8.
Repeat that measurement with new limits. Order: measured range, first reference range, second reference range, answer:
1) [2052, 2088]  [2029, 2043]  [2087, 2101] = 5.56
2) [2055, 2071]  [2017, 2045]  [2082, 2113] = 3.43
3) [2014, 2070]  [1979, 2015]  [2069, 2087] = 5.68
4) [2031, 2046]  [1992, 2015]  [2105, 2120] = 1.22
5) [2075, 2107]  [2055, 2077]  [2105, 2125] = -2.76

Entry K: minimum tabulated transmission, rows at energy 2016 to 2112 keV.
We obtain 11.15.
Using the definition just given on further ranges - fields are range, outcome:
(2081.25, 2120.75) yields 21.56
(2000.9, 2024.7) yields 25.7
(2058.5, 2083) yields 16.34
